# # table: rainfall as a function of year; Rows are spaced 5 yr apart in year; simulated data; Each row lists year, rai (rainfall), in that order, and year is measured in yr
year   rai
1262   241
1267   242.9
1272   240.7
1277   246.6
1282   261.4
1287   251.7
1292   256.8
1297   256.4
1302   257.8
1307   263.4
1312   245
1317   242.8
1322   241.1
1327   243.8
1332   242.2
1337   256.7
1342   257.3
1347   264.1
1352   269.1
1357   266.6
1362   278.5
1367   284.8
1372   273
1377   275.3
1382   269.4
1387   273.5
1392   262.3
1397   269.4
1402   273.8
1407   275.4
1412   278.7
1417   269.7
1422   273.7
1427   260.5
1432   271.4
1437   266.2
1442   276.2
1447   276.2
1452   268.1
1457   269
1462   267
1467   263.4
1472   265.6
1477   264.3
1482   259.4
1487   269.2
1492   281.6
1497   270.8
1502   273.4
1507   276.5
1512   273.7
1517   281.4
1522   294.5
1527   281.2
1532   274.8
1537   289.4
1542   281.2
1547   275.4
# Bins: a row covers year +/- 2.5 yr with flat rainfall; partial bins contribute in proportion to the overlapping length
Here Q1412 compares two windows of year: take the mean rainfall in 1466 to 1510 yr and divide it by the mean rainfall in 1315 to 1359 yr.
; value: 1.06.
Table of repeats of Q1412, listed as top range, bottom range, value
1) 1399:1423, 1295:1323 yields 1.09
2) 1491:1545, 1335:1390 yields 1.04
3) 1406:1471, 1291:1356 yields 1.06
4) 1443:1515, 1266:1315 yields 1.07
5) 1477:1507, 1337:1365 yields 1.02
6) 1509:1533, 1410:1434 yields 1.04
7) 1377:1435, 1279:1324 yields 1.07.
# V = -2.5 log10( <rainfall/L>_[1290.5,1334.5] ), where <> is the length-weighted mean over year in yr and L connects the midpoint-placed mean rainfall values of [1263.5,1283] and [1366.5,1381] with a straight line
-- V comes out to 0.03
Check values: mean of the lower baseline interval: 247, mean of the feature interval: 250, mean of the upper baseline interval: 276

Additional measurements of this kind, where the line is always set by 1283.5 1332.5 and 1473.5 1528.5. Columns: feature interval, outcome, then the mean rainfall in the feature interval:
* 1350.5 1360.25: -0.05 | 269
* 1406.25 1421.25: -0.04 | 274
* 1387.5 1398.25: -0.02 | 267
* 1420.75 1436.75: -0.01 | 268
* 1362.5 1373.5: -0.09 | 279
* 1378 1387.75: -0.05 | 272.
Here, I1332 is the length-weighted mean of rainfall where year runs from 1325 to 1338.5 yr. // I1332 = 247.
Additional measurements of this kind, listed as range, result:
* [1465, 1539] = 275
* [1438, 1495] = 269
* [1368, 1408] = 272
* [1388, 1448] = 271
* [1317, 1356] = 253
